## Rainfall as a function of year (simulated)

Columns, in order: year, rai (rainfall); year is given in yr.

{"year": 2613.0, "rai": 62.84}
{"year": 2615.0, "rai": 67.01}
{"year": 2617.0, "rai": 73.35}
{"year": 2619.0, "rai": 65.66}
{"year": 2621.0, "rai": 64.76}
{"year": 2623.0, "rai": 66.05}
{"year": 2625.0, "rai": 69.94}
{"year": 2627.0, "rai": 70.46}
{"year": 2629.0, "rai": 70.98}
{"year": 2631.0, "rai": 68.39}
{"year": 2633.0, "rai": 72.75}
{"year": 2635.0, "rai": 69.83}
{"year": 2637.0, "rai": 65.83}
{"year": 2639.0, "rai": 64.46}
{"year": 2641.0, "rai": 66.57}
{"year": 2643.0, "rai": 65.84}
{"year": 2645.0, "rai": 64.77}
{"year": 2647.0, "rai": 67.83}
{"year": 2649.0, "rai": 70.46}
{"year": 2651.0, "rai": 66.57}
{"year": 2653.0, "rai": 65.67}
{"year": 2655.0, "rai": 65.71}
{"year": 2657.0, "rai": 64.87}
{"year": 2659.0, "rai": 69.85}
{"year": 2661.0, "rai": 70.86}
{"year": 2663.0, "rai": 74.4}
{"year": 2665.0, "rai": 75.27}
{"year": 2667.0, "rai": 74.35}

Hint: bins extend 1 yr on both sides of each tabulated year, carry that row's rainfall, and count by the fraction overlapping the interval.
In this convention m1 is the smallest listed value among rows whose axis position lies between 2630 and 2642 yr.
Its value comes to 64.46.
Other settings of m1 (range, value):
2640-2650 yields 64.77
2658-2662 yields 69.85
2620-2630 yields 64.76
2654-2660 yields 64.87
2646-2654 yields 65.67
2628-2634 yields 68.39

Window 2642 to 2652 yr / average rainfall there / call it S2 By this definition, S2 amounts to 67.1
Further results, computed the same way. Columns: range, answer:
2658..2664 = 71.7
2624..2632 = 69.9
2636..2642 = 65.6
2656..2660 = 67.4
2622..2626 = 68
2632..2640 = 68.2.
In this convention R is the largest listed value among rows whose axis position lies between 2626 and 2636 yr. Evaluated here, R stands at 72.75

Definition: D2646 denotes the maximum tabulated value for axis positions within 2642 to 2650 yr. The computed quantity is 70.46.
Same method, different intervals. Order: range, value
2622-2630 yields 70.98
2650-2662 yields 70.86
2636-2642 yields 66.57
